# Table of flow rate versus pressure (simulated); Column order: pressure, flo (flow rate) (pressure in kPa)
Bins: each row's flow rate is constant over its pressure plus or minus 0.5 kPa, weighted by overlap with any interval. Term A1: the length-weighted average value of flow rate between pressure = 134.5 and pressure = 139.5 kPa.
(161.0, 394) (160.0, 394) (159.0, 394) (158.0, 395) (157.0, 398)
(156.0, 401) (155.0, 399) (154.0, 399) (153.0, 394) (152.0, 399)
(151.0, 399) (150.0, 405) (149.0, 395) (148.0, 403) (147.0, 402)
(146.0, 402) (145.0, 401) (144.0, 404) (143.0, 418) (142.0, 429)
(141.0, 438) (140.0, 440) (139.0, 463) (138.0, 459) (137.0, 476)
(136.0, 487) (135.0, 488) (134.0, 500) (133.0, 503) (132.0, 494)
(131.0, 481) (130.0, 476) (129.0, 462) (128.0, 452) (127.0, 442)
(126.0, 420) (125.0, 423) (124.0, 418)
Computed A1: 475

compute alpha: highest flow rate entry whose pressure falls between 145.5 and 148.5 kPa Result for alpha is 403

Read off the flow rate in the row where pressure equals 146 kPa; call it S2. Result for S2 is 402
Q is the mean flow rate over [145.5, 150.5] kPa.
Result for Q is 401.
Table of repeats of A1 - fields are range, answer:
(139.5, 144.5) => 426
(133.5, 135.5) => 494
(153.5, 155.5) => 399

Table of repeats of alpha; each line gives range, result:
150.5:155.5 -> 399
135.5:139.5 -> 487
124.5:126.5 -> 423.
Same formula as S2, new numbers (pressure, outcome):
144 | 404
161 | 394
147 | 402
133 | 503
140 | 440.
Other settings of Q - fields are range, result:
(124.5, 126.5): 422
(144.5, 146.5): 402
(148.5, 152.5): 400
